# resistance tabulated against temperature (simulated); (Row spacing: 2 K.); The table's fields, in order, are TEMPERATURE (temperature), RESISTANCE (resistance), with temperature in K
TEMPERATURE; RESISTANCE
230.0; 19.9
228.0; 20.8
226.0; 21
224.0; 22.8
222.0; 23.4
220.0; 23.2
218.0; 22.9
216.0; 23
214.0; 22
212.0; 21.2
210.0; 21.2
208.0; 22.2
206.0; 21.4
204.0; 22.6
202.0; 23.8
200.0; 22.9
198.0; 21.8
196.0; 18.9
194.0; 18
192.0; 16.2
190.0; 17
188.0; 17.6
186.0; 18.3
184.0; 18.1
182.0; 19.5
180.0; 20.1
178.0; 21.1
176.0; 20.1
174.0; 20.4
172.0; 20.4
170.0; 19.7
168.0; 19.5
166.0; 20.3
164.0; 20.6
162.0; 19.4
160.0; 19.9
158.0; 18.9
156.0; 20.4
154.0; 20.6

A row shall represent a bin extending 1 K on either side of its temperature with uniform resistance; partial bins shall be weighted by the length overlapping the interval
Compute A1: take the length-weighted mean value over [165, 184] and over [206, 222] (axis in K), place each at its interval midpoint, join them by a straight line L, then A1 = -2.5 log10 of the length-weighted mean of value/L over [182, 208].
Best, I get 0.07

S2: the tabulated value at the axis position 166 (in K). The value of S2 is 20.3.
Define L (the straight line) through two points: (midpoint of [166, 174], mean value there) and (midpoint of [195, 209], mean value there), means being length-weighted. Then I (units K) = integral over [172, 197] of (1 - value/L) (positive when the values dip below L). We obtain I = 2.4 K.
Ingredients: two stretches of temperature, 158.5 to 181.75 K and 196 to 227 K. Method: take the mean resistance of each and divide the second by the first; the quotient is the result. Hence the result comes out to 1.1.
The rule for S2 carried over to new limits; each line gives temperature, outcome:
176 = 20.1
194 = 18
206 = 21.4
